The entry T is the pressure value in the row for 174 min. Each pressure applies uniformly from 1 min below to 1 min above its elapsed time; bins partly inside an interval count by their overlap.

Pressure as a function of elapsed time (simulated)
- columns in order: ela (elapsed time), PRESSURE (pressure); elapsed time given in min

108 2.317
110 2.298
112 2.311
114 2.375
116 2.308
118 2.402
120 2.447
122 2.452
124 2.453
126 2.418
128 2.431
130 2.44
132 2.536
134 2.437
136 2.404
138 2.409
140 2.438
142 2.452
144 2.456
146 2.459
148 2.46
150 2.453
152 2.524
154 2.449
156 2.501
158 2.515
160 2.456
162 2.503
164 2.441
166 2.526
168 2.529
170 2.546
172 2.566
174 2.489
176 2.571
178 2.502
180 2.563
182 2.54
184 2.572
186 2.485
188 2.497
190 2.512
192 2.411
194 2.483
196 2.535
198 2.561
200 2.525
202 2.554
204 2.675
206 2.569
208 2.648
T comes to 2.489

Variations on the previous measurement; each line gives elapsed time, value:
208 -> 2.648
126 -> 2.418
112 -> 2.311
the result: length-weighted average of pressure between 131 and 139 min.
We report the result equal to 2.45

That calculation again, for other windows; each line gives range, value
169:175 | 2.53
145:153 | 2.47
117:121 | 2.42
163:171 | 2.51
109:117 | 2.32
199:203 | 2.54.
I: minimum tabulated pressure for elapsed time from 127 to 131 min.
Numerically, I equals 2.431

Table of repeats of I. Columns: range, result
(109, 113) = 2.298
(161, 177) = 2.441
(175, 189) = 2.485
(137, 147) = 2.409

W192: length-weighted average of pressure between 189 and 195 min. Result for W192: 2.47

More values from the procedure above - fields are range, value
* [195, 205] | 2.57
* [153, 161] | 2.48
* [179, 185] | 2.56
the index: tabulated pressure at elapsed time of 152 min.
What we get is 2.524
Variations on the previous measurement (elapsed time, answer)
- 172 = 2.566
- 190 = 2.512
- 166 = 2.526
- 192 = 2.411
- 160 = 2.456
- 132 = 2.536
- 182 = 2.54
